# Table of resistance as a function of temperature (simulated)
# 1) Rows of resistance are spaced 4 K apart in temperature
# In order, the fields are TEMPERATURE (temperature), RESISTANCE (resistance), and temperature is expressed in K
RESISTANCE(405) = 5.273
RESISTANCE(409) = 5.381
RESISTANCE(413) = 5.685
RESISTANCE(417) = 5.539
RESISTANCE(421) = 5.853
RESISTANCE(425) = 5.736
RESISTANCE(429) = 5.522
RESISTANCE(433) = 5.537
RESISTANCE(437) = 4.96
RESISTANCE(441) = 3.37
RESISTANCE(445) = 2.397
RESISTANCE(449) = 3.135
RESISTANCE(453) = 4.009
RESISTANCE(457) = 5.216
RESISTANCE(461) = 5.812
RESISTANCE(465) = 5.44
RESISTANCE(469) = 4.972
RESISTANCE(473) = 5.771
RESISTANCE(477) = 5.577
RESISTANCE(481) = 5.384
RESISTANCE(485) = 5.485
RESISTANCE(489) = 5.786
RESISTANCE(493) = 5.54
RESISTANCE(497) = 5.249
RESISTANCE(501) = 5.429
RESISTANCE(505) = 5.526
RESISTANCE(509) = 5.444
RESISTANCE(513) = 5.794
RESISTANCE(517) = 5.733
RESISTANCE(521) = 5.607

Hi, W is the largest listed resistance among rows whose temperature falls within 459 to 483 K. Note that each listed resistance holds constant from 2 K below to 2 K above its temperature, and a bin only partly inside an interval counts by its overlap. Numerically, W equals 5.812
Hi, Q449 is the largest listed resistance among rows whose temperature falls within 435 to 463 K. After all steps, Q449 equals 5.812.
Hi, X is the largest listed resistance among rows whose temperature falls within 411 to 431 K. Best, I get 5.853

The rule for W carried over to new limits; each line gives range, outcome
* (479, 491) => 5.786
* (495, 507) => 5.526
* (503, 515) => 5.794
